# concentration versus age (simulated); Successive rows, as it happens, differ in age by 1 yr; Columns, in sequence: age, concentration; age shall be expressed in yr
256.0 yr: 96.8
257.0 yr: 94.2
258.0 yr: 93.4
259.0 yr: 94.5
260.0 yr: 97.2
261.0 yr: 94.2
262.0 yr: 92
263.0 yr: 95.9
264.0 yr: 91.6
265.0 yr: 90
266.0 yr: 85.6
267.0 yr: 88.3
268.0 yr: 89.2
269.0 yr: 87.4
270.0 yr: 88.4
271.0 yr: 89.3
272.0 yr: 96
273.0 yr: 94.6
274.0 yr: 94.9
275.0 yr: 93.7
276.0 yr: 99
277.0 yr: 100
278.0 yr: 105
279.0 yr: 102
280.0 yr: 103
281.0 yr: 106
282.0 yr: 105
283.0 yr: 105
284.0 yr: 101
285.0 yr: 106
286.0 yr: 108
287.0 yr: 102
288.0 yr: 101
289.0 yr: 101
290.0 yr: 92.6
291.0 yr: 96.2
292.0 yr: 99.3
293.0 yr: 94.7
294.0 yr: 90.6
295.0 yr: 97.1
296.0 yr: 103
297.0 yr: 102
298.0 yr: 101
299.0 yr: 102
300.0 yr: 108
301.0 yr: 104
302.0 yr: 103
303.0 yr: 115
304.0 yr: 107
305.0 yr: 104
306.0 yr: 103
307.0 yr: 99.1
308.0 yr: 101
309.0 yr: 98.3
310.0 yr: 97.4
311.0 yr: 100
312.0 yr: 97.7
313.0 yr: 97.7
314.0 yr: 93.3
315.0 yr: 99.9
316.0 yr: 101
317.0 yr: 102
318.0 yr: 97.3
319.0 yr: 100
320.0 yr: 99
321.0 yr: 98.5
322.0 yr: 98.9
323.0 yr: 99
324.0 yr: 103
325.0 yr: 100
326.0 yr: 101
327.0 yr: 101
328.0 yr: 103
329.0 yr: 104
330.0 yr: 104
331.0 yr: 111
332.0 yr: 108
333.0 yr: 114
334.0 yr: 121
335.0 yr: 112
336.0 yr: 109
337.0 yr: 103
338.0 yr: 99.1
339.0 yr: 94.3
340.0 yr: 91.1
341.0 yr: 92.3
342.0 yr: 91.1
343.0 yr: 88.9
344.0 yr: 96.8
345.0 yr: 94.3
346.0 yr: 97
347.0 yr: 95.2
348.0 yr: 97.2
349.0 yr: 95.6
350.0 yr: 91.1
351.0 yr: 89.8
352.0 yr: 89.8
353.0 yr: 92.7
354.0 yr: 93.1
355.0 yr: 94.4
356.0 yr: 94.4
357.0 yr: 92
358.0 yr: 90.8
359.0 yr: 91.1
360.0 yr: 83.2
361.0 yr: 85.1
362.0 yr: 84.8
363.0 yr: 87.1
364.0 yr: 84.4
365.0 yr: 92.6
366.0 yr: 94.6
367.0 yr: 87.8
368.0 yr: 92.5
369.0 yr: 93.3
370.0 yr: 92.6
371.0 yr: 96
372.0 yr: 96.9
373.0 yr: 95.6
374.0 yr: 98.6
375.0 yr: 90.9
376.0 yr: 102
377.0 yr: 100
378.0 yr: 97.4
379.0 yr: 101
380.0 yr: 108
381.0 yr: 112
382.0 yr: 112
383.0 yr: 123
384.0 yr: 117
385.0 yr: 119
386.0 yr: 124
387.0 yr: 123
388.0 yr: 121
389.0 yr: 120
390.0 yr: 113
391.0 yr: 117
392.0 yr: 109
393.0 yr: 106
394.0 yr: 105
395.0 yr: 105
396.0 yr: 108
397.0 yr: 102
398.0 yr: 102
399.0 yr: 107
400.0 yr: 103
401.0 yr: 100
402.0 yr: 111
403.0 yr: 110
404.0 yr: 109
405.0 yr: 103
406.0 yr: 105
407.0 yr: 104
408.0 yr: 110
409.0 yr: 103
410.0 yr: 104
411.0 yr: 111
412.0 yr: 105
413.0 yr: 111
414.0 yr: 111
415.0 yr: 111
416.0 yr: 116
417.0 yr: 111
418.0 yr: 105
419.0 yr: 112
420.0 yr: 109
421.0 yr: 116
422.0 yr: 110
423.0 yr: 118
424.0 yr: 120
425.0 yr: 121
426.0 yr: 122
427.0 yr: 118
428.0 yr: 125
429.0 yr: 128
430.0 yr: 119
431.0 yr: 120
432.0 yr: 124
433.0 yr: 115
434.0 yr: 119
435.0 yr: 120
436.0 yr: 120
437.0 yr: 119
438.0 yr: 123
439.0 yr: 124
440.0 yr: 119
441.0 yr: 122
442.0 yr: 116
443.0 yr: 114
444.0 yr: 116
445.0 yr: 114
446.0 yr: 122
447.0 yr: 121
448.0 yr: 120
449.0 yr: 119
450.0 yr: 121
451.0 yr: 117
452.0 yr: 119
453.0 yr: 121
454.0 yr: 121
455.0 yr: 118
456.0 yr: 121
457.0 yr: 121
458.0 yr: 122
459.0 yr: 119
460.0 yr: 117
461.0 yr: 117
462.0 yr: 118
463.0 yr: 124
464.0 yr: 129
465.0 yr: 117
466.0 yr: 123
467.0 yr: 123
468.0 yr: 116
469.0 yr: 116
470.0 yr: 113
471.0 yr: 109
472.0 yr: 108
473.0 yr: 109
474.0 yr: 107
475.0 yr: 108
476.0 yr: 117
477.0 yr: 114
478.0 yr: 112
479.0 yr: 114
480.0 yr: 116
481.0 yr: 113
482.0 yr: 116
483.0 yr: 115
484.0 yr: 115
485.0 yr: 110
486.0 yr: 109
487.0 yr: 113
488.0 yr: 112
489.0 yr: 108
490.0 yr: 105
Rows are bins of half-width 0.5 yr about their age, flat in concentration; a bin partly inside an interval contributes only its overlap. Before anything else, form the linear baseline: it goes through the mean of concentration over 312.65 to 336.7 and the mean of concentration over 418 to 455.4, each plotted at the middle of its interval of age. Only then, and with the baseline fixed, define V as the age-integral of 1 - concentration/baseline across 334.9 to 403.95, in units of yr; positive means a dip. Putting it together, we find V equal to 5.95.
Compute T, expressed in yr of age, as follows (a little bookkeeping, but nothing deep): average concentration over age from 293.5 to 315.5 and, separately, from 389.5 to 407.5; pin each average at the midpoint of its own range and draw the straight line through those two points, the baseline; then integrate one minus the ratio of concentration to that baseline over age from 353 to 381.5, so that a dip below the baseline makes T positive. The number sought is 2.9 yr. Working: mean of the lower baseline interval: 101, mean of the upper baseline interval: 107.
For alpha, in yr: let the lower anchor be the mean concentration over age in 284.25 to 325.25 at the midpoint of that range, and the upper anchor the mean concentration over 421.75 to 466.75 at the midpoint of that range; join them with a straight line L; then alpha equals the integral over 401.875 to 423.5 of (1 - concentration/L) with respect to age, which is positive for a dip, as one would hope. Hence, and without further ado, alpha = 1.2 yr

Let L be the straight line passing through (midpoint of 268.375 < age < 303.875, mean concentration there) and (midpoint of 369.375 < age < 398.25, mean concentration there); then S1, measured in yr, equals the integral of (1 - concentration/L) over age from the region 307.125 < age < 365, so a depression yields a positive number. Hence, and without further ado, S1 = 3.5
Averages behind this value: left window 99.9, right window 107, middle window 97.4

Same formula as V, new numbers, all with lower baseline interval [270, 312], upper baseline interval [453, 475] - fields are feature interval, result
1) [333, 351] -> 1.2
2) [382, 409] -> 0.0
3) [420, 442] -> -1.1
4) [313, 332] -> 0.5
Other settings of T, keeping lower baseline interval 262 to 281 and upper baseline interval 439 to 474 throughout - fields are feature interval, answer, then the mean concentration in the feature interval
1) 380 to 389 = -0.8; 118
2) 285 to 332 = -0.9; 101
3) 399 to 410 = 0.6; 106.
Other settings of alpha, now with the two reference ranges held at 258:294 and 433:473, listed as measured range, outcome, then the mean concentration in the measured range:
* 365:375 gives 1.3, 94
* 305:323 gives 0.4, 99.2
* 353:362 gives 1.4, 90.3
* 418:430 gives -0.3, 118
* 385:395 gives -0.4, 115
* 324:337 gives -0.4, 107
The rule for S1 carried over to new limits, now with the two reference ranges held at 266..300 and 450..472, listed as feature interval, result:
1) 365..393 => 0.99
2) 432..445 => -0.30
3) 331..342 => 0.04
